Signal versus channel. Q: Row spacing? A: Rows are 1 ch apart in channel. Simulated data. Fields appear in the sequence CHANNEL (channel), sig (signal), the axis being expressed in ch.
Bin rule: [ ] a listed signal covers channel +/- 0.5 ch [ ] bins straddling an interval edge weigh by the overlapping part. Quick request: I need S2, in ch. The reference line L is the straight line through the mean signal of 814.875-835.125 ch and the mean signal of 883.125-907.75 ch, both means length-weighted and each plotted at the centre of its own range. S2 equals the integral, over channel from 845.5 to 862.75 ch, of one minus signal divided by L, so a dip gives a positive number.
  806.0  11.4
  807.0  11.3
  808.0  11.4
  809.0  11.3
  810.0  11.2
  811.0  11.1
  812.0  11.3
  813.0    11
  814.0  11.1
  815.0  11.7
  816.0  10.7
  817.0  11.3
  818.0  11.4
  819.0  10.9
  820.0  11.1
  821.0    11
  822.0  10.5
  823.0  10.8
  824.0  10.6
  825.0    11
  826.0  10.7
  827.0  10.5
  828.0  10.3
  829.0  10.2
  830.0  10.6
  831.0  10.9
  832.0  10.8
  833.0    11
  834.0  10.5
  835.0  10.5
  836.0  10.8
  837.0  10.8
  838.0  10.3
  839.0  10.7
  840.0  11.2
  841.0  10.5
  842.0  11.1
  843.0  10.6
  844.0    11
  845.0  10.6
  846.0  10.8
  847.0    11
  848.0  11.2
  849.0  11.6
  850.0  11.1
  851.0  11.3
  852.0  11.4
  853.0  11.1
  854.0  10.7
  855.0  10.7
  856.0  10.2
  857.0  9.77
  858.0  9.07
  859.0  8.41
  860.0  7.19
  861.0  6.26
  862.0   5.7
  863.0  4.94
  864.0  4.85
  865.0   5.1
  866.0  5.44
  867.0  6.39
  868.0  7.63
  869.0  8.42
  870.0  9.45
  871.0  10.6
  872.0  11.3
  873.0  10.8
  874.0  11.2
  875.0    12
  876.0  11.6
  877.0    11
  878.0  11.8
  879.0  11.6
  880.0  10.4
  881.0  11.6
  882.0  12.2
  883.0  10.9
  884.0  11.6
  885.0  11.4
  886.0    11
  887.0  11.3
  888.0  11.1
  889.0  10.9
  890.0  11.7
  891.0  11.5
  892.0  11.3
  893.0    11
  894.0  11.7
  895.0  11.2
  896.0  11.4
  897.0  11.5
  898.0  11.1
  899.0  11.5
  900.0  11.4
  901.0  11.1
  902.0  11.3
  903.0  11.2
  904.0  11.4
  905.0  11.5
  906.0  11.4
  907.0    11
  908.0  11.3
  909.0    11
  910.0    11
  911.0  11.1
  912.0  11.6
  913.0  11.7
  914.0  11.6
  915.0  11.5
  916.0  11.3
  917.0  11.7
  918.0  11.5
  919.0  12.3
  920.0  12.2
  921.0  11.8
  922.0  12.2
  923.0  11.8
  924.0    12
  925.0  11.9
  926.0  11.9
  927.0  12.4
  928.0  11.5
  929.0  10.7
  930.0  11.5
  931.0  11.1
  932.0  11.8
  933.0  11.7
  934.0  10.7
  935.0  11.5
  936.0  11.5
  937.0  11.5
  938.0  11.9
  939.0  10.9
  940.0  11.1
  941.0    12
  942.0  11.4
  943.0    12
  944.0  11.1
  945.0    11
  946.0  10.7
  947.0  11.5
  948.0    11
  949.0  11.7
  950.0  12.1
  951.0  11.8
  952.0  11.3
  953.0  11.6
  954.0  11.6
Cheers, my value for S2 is 1.9 ch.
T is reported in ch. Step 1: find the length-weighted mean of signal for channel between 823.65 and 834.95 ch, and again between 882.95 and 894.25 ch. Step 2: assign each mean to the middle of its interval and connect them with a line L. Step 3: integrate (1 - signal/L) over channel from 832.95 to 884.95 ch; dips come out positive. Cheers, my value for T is 4.7 ch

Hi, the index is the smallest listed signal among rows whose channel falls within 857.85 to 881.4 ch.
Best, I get 4.85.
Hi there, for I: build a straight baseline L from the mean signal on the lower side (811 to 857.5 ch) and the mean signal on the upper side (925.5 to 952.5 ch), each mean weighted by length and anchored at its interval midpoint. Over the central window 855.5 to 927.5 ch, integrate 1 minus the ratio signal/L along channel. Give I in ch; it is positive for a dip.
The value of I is 4.0 ch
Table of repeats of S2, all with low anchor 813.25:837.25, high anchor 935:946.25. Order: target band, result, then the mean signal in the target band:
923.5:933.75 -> -0.27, 11.6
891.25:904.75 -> -0.17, 11.3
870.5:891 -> -0.38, 11.3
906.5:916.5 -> -0.05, 11.3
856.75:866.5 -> 3.91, 6.59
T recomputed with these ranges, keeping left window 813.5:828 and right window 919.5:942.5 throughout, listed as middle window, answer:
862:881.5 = 3.6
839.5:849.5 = 0.1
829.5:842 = 0.3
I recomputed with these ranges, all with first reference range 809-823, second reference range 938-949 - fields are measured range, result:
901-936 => -0.8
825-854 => 0.8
